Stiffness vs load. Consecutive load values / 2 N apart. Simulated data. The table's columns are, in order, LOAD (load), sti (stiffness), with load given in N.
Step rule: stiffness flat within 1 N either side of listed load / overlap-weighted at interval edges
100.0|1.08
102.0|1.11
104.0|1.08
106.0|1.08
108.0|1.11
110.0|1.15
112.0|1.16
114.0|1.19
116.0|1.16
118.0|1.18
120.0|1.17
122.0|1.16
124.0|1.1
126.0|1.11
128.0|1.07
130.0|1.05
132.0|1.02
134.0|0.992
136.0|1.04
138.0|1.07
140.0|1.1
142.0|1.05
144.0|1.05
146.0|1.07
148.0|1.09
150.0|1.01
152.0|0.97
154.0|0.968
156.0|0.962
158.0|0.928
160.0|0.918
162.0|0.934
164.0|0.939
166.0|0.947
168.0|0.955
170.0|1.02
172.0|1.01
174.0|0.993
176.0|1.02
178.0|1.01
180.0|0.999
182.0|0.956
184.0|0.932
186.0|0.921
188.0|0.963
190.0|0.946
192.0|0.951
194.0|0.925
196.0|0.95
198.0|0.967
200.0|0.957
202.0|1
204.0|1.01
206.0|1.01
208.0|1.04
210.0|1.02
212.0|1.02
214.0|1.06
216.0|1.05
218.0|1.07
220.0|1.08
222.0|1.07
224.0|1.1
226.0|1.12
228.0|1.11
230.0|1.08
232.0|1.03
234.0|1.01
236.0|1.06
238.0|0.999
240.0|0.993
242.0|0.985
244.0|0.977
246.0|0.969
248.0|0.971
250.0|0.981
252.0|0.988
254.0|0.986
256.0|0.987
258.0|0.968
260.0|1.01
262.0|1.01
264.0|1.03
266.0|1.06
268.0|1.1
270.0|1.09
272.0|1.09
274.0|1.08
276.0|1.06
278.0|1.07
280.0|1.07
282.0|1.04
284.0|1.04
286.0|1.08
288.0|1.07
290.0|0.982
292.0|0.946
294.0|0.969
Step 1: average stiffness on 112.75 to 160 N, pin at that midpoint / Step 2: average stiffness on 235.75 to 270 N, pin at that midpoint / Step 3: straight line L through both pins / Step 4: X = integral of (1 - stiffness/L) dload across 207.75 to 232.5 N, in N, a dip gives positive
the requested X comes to -1.1 N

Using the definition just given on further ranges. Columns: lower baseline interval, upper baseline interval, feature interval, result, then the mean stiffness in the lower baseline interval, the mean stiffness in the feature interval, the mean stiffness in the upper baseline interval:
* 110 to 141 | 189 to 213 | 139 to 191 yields 2.7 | 1.11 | 0.987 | 0.983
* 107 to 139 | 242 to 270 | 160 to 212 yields 4.1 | 1.11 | 0.975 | 1.01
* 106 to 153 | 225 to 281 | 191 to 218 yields 1.4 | 1.09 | 1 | 1.03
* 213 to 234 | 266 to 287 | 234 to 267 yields 2.3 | 1.07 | 0.999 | 1.07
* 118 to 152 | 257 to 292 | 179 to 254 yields 3.6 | 1.07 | 1.01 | 1.05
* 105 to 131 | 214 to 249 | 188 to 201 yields 1.4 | 1.13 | 0.95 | 1.04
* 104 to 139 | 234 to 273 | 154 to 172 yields 2.0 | 1.11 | 0.955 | 1.01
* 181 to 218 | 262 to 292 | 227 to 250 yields 0.1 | 0.984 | 1.02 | 1.06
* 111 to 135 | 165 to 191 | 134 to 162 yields 1.0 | 1.11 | 1.01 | 0.975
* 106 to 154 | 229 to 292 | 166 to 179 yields 0.9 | 1.09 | 0.997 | 1.03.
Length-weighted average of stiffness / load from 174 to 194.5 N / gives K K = 0.965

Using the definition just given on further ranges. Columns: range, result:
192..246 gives 1.02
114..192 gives 1.02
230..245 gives 1.01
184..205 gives 0.958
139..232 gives 1.01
